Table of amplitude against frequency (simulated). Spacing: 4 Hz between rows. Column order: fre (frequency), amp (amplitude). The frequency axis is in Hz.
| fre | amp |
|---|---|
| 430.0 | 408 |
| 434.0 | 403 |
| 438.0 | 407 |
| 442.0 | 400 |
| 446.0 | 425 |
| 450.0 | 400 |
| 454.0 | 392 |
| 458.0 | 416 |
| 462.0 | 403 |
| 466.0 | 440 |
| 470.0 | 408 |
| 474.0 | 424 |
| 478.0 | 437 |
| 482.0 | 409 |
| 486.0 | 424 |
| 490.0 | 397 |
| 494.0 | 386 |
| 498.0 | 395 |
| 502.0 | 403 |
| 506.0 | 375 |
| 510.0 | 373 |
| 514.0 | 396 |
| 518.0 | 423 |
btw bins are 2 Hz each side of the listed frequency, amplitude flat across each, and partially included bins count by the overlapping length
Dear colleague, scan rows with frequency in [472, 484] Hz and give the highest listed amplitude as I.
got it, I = 437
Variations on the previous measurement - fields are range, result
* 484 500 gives 424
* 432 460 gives 425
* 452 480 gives 440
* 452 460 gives 416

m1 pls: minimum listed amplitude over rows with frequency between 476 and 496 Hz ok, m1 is 386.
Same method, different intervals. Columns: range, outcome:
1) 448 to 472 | 392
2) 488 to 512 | 373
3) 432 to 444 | 400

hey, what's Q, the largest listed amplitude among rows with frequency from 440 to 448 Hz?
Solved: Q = 425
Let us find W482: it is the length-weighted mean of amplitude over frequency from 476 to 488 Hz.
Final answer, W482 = 423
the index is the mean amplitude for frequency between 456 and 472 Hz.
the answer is 417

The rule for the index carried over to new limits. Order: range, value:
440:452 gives 408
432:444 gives 403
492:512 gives 386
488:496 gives 392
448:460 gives 403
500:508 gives 389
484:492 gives 410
